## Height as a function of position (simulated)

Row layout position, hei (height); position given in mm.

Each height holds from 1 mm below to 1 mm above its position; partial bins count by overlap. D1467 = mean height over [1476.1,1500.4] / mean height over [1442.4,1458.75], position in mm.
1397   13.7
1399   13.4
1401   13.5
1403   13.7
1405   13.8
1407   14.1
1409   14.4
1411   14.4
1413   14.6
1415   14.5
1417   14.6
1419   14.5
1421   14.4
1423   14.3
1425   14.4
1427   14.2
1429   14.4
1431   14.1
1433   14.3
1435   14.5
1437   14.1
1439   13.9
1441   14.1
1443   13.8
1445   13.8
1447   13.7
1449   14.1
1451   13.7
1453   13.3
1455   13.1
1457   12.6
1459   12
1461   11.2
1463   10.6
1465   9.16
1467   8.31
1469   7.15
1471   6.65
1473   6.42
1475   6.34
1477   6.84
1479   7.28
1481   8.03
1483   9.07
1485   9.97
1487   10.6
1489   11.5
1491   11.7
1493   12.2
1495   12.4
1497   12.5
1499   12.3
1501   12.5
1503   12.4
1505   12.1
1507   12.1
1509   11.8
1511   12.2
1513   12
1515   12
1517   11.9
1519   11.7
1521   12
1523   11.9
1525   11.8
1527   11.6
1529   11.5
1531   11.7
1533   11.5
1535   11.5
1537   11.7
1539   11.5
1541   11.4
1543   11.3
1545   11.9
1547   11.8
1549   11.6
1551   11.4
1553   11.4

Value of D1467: 0.78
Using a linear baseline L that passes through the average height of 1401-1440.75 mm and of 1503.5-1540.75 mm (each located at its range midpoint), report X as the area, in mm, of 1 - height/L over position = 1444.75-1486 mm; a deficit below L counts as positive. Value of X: 9.8 mm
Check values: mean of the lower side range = 14.3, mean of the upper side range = 11.8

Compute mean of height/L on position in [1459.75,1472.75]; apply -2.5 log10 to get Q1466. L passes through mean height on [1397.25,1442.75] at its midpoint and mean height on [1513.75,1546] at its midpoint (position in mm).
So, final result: 0.44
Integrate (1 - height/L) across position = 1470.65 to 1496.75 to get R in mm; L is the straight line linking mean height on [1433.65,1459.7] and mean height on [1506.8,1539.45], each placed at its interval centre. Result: 6.9 mm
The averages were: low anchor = 13.6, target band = 9.31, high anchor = 11.8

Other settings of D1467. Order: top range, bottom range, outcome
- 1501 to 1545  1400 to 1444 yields 0.83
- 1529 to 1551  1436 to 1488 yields 1.08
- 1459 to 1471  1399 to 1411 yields 0.67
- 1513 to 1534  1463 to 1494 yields 1.34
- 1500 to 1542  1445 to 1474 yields 1.08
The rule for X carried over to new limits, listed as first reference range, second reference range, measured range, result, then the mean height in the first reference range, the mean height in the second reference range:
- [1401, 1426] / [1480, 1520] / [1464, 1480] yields 6.65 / 14.3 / 11.5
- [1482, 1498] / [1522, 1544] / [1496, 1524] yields -1.72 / 11.2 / 11.6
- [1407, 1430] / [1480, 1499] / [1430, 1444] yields -0.62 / 14.4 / 11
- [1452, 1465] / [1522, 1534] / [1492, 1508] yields -0.75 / 11.9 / 11.7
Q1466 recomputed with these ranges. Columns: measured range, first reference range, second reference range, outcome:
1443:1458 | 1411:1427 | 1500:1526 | 0.012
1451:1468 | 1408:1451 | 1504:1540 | 0.178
